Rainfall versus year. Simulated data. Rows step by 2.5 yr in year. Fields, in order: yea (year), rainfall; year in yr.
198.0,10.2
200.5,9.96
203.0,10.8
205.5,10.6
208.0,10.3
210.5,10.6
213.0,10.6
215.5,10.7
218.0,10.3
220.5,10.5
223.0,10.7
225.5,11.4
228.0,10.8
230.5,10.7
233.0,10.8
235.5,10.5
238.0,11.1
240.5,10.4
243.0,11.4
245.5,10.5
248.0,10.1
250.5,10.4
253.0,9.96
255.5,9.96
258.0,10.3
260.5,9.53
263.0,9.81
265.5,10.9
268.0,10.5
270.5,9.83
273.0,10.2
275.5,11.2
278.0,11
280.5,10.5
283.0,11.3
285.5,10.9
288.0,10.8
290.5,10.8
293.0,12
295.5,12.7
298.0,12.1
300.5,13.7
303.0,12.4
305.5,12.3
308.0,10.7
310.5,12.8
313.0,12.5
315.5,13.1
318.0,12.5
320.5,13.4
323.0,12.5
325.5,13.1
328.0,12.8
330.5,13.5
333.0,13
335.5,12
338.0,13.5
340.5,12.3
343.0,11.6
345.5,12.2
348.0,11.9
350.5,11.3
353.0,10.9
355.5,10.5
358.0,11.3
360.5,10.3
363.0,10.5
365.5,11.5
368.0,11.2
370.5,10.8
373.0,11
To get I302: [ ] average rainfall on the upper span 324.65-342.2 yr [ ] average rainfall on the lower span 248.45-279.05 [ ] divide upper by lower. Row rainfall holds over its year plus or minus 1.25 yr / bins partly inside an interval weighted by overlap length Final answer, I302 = 1.2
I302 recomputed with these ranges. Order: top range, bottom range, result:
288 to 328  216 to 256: 1.17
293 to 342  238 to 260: 1.22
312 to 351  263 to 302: 1.13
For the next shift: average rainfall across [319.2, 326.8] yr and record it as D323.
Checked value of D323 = 13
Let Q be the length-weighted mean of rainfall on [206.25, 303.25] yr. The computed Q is 10.8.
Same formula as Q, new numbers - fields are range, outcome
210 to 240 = 10.7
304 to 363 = 12.1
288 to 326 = 12.4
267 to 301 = 11.2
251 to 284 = 10.4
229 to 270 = 10.4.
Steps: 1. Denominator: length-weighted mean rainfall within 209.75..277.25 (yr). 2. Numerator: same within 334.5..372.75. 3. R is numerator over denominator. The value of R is 1.1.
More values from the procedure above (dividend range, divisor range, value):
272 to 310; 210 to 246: 1.07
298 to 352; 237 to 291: 1.19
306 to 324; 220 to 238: 1.16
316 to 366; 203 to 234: 1.13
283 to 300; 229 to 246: 1.08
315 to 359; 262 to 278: 1.17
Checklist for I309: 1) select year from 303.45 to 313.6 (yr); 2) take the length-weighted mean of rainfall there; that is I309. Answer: 12.1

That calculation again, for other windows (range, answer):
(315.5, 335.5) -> 12.9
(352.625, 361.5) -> 10.7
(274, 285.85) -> 11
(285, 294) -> 11.1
